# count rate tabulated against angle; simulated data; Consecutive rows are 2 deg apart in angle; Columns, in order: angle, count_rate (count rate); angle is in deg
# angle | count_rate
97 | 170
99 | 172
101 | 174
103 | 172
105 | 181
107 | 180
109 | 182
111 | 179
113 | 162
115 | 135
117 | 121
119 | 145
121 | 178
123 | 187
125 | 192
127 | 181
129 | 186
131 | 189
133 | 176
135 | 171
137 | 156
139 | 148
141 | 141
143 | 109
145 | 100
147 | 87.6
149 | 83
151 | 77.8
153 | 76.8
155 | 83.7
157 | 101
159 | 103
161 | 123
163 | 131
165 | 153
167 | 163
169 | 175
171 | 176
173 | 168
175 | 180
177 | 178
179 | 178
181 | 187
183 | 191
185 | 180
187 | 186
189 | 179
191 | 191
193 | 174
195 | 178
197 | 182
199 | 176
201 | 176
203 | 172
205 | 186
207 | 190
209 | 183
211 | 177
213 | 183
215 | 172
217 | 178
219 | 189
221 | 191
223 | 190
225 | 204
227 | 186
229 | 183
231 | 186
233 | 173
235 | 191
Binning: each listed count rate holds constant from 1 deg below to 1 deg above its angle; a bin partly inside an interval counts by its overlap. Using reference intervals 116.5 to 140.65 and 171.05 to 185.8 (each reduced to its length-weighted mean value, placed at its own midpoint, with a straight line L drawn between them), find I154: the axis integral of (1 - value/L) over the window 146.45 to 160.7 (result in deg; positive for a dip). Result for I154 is 7.0 deg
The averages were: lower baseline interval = 169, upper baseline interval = 180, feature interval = 89.3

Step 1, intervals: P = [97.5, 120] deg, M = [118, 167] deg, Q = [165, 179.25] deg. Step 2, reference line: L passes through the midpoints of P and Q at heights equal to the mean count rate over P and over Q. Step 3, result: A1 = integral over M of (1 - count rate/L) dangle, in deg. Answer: 9.01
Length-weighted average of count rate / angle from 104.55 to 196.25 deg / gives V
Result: 154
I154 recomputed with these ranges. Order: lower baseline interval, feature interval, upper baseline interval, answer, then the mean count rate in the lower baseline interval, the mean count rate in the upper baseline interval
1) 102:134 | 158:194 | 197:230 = 2.29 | 172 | 183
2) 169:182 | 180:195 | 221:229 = -0.21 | 178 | 192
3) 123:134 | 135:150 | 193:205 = 5.09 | 185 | 177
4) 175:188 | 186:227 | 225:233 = 0.36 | 183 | 186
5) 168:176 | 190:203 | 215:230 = 0.15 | 175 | 188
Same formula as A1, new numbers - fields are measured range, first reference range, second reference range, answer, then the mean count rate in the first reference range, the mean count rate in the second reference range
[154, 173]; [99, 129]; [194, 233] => 4.4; 170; 183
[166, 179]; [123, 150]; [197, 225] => -0.7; 149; 183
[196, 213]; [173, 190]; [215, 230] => 0.4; 182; 188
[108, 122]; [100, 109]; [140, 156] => 0.0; 177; 94.9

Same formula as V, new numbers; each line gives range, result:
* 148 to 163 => 95.2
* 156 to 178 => 150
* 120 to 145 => 165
